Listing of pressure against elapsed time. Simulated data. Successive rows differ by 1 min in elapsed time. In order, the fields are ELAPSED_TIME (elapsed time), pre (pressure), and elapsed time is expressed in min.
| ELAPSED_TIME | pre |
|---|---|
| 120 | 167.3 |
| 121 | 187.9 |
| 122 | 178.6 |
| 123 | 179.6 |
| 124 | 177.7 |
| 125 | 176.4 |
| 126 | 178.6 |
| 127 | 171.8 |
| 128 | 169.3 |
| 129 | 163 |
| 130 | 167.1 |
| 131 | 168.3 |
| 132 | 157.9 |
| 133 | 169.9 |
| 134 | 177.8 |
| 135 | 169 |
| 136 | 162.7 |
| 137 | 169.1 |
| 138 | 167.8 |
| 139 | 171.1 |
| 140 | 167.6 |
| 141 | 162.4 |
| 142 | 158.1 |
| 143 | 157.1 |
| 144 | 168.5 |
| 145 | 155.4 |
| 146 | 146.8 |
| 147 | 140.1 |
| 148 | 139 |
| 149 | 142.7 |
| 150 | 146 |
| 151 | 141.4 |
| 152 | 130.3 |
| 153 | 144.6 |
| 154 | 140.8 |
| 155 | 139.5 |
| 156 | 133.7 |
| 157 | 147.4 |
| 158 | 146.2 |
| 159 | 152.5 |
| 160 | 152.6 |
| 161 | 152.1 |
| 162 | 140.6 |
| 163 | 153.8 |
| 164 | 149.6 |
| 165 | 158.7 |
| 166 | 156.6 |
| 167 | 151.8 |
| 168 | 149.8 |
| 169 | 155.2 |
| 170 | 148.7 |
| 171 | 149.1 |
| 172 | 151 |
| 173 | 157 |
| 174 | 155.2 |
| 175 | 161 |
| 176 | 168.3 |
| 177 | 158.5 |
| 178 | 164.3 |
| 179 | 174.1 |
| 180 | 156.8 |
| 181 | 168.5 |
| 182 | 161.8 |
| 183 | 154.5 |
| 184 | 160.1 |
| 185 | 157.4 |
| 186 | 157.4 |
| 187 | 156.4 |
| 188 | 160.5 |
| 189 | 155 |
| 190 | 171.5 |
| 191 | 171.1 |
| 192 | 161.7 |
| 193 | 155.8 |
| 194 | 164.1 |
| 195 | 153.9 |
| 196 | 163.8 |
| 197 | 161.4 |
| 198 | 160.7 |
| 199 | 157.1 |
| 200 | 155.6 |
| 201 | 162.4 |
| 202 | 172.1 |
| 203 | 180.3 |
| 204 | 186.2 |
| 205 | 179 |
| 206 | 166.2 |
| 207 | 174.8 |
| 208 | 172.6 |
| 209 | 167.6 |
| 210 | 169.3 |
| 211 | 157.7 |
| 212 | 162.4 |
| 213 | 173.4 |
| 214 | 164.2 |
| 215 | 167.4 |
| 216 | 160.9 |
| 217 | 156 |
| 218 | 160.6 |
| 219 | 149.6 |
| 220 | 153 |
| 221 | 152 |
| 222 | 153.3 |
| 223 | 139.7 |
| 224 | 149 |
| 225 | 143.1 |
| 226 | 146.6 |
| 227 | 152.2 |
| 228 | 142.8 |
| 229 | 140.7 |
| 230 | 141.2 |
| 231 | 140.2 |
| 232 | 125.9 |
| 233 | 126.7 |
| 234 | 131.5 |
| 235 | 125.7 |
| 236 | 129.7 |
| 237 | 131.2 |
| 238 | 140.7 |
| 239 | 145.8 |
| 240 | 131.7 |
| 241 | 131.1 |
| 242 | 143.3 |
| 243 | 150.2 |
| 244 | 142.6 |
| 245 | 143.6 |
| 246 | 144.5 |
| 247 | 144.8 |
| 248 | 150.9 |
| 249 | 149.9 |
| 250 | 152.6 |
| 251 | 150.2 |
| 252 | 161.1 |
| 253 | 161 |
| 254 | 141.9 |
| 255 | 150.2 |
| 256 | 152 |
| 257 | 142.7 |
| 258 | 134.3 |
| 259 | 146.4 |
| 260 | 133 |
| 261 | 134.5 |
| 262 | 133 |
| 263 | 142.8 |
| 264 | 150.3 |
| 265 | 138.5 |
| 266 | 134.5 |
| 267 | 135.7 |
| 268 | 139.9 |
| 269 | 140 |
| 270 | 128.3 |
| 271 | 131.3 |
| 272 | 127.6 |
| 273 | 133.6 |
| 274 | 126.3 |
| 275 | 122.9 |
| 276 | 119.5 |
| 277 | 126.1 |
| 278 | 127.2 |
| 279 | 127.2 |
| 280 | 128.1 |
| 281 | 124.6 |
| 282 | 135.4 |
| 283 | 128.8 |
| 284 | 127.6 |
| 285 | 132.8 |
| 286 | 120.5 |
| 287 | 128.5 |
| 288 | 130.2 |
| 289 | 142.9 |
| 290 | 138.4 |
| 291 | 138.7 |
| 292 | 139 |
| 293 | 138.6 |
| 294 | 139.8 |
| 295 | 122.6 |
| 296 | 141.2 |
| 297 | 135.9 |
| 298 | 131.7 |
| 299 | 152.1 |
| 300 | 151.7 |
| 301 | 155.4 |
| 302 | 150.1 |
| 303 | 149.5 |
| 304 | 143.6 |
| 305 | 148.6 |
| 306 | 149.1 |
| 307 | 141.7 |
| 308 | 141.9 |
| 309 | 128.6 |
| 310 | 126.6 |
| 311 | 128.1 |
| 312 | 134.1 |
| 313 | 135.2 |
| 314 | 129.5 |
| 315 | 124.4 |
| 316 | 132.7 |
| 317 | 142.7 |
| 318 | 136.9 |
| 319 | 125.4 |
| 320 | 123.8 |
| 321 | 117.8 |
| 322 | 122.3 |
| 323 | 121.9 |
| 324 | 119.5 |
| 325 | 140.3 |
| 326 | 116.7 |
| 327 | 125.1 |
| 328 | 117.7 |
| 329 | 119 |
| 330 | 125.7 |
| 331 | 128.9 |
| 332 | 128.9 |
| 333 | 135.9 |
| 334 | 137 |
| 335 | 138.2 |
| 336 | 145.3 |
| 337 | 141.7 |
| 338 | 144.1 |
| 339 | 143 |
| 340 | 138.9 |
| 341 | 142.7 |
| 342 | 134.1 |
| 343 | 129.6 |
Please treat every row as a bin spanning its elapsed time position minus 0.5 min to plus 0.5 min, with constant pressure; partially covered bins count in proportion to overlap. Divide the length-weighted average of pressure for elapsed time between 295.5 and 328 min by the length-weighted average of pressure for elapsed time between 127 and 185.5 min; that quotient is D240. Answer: 0.9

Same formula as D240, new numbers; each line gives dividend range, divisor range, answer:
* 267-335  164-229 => 0.83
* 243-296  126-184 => 0.88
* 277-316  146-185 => 0.90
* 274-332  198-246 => 0.87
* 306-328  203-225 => 0.80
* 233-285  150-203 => 0.88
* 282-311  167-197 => 0.87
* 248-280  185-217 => 0.84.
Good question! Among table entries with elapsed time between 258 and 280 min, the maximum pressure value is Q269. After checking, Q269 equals 150.3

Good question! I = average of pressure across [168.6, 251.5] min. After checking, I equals 155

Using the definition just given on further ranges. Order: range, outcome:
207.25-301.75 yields 142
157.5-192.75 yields 157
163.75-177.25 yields 155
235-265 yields 143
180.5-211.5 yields 164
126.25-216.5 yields 159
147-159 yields 141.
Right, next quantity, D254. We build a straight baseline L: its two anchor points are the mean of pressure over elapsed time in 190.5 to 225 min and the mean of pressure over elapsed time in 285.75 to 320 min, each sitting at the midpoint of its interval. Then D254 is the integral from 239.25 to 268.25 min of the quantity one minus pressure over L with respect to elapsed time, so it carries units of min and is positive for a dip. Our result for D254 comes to 1.3 min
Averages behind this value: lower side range 163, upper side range 137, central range 144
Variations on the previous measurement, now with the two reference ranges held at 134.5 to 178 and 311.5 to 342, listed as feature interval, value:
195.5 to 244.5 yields -2.7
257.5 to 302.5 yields 0.8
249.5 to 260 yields -0.6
